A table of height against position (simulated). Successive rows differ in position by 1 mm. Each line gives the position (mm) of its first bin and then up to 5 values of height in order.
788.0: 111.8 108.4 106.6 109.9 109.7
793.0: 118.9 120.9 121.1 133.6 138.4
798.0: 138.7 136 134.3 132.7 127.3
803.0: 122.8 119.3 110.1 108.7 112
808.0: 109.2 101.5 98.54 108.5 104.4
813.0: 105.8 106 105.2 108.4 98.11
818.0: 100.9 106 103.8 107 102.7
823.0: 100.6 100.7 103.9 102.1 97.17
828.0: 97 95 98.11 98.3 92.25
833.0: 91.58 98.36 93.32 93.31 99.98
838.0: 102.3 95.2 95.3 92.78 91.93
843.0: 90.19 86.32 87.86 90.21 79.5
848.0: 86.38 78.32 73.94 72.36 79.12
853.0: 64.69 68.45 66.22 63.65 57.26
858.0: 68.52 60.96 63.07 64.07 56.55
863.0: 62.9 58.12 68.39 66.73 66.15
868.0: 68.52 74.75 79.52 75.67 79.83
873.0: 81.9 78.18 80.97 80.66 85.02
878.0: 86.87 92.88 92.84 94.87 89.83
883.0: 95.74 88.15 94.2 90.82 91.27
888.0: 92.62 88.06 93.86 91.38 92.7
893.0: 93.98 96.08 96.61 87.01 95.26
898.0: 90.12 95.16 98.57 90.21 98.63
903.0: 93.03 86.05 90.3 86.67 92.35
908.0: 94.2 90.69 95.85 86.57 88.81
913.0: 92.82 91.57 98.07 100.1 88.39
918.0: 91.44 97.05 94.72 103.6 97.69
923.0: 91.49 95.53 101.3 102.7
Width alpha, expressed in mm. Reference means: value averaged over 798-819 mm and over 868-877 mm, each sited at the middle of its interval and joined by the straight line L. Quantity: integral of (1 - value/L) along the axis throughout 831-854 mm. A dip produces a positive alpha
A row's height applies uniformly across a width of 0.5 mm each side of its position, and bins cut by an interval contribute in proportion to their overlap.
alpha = 1.74 mm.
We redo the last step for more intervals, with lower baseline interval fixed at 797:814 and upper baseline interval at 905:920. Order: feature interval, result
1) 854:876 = 7.32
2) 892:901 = 0.22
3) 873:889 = 1.76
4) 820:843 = 2.80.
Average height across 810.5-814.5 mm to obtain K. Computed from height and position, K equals 106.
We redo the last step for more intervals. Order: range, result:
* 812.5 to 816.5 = 106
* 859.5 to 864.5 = 60.9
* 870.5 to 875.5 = 79.3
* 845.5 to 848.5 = 85.4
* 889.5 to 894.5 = 93.6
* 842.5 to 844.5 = 88.3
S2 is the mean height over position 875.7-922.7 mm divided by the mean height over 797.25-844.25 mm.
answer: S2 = 0.88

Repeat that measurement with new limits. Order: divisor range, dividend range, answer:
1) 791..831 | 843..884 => 0.68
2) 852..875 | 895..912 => 1.34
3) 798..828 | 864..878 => 0.69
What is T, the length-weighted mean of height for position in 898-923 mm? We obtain 93.3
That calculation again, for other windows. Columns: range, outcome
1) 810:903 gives 87.9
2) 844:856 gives 76.8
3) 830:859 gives 84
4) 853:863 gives 63.3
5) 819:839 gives 98.9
